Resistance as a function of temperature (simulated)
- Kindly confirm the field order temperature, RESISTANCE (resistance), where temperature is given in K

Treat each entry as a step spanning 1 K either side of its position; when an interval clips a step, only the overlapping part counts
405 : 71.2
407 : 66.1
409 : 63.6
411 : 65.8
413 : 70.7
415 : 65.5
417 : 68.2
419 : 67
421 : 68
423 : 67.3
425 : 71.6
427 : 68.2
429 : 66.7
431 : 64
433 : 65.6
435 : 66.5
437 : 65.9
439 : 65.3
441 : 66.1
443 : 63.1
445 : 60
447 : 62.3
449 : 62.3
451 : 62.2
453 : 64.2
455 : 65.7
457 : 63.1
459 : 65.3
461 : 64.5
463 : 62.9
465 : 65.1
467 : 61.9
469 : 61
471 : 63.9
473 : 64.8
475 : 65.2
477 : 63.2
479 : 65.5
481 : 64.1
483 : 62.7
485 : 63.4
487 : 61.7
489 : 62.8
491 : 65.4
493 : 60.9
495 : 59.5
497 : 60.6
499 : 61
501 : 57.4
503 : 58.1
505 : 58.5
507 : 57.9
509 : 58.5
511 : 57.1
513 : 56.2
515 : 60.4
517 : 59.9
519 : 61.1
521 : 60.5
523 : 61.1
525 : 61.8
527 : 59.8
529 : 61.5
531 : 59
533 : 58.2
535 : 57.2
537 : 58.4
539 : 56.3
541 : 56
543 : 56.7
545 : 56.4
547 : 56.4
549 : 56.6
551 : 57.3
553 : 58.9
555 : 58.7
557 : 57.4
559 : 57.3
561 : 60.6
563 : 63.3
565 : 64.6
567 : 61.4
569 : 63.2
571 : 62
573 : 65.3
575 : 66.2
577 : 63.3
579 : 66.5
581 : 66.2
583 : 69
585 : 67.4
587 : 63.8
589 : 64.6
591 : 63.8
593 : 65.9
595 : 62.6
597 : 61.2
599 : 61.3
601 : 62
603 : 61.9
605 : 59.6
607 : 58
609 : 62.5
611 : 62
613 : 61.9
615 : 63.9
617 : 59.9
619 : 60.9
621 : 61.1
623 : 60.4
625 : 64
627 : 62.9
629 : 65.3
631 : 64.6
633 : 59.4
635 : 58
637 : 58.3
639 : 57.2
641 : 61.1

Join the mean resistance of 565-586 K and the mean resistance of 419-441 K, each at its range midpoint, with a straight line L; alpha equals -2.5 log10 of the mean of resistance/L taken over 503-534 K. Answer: 0.11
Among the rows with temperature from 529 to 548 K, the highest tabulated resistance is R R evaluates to 61.5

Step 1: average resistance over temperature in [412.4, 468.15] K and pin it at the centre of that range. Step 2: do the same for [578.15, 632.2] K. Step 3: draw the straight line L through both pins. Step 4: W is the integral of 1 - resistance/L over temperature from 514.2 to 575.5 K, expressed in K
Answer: 4.0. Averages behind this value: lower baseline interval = 65.3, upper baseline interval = 63.1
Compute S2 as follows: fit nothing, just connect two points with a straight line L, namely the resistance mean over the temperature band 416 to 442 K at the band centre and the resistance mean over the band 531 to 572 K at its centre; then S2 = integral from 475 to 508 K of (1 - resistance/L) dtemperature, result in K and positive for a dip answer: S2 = 0.7 K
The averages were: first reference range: 67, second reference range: 58.8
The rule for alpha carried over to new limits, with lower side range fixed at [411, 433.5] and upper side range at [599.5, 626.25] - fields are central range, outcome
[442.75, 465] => 0.05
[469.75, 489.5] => 0.03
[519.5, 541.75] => 0.09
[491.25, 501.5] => 0.08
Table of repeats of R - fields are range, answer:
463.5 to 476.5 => 65.2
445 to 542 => 65.7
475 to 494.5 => 65.5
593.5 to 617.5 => 63.9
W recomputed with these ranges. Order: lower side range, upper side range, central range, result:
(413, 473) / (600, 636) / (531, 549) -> 1.7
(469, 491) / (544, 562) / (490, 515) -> 1.0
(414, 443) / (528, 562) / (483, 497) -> 0.0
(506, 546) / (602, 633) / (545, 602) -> -1.8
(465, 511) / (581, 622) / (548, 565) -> 0.9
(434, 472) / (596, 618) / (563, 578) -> -0.4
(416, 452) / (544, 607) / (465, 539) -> 3.5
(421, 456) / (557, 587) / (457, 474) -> 0.3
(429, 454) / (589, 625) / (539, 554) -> 1.4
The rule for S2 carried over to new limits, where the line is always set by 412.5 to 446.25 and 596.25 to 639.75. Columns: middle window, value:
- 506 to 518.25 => 1.09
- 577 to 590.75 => -0.83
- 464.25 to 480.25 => 0.34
